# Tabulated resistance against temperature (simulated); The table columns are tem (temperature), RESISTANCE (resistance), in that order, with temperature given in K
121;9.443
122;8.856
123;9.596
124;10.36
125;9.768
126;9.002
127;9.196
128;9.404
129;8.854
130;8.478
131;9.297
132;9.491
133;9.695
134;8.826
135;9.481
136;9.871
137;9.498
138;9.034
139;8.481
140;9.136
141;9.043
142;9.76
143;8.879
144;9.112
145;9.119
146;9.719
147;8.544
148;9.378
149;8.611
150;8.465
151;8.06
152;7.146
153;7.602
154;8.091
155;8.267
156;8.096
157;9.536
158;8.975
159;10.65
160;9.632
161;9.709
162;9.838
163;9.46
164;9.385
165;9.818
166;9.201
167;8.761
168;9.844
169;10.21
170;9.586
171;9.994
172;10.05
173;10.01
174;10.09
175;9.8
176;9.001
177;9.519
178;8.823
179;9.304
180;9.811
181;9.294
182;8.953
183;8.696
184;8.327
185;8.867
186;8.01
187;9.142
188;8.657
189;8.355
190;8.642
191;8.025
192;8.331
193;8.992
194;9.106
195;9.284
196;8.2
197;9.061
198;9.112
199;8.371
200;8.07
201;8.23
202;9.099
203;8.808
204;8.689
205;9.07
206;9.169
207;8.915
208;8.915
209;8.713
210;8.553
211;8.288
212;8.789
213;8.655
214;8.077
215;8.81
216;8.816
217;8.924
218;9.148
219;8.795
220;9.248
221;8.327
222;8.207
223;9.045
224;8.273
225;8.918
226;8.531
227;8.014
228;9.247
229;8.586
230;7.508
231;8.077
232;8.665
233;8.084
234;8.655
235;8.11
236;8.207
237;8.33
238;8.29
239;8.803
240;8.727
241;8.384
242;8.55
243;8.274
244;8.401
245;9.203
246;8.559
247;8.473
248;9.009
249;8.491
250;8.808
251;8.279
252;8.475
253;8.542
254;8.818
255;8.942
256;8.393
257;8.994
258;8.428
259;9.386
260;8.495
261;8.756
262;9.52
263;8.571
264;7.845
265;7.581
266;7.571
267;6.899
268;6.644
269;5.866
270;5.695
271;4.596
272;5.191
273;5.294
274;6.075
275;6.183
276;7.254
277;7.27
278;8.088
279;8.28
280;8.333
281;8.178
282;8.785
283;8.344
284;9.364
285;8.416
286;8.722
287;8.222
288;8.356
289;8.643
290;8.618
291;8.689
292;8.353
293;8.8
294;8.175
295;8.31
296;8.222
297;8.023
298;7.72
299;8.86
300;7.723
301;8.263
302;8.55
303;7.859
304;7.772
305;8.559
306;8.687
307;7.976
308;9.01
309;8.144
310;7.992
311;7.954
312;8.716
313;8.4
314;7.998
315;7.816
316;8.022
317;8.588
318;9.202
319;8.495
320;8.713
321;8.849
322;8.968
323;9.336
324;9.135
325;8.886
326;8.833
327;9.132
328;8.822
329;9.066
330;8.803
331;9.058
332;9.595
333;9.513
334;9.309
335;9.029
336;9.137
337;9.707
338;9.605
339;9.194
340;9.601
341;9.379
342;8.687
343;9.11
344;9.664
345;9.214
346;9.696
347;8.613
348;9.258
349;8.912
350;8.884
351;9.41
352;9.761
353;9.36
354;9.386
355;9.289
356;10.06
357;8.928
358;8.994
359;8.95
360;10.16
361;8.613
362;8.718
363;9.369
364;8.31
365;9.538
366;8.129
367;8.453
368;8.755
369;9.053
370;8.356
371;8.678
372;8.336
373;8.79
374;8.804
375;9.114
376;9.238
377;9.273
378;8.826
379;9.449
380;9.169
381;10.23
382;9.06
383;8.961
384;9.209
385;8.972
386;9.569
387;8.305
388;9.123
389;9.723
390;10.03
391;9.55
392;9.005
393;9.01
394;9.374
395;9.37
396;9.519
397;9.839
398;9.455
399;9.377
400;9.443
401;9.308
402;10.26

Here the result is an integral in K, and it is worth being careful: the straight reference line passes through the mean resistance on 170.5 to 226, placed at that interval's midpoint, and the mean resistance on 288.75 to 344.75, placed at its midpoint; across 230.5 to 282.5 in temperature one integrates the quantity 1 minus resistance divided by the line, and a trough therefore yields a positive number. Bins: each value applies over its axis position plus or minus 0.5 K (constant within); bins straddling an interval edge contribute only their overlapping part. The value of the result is 4.8 K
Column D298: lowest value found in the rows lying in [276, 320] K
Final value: 7.254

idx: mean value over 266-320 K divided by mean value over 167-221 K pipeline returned 0.9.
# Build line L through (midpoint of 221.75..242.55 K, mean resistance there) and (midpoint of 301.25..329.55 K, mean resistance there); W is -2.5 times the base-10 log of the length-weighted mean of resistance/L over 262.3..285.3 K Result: 0.17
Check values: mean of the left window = 8.44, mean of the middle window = 7.24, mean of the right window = 8.55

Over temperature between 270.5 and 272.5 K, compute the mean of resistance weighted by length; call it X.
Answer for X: 4.89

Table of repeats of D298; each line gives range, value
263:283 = 4.596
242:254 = 8.274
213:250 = 7.508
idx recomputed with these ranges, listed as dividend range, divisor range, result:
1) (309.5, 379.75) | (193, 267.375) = 1.05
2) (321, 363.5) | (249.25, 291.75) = 1.17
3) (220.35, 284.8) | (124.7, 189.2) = 0.88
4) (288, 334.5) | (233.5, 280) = 1.08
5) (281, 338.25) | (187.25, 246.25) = 1.00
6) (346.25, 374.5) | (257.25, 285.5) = 1.19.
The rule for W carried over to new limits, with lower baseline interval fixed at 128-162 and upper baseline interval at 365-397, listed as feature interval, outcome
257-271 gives 0.17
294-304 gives 0.12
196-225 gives 0.04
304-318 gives 0.09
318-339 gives 0.00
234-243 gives 0.08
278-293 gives 0.07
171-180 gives -0.07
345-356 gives -0.02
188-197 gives 0.05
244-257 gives 0.05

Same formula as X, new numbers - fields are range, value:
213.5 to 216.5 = 8.57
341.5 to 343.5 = 8.9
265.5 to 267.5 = 7.23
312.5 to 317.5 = 8.16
